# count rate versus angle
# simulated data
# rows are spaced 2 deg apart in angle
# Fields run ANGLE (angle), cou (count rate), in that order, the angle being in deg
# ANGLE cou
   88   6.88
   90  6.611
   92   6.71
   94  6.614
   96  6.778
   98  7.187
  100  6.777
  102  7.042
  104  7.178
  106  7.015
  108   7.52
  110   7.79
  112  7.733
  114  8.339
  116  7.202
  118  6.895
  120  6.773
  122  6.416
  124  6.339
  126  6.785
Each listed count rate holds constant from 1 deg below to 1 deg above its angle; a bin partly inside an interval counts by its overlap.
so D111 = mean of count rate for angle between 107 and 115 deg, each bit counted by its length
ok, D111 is 7.85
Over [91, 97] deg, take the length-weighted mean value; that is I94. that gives 6.7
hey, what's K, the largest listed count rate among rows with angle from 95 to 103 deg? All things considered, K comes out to 7.187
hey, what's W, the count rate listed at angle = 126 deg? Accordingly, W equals 6.785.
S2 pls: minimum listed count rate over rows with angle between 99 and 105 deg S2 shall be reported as 6.777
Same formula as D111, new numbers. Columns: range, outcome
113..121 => 7.3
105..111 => 7.44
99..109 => 7.11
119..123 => 6.59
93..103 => 6.88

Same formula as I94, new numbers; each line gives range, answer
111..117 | 7.76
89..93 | 6.66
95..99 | 6.98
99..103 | 6.91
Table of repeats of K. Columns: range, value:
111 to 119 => 8.339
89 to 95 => 6.71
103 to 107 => 7.178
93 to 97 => 6.778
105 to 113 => 7.79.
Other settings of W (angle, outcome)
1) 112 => 7.733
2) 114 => 8.339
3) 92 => 6.71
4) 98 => 7.187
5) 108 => 7.52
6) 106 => 7.015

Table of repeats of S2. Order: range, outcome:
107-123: 6.416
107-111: 7.52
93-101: 6.614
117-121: 6.773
